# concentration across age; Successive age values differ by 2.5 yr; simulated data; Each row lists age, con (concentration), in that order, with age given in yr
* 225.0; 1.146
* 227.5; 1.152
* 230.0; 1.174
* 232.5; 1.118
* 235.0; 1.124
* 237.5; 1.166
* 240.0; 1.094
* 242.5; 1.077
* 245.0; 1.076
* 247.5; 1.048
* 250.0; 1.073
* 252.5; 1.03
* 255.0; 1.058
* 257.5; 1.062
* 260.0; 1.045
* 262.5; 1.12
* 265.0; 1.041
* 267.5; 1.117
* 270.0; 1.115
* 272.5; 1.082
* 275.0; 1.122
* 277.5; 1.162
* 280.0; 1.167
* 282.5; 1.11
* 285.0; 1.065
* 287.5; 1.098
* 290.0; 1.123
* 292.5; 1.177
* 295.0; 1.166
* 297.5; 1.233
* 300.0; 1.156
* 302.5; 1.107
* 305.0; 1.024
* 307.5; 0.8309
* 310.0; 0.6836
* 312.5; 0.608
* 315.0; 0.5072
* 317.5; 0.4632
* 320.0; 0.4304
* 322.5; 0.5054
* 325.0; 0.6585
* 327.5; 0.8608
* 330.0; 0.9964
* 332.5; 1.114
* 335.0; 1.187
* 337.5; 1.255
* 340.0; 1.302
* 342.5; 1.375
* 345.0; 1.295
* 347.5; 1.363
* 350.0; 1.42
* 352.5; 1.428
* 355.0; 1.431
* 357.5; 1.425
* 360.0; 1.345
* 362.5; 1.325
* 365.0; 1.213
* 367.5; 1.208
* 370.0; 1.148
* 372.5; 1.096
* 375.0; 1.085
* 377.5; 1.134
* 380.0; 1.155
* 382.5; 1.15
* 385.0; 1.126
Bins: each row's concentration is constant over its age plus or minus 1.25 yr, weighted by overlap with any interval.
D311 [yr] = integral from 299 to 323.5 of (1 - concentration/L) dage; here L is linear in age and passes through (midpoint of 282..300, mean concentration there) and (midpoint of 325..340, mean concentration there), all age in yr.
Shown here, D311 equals 8.4 yr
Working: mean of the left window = 1.14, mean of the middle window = 0.73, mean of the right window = 1.07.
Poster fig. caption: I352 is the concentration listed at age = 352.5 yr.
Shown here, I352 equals 1.428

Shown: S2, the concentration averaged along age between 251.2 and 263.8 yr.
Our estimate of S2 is 1.06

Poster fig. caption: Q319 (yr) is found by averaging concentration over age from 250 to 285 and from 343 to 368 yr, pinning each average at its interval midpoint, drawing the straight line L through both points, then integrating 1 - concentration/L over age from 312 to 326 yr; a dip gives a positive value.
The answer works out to 8.12 yr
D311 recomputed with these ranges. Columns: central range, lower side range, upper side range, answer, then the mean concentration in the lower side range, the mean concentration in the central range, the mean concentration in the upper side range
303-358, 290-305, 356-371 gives 9.97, 1.15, 1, 1.28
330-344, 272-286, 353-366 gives 0.71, 1.12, 1.23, 1.36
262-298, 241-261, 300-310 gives -4.05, 1.06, 1.12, 0.97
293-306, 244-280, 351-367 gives 0.52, 1.09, 1.14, 1.35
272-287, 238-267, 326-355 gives 0.04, 1.07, 1.12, 1.24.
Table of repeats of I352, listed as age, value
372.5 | 1.096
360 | 1.345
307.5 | 0.8309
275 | 1.122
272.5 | 1.082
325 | 0.6585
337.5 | 1.255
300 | 1.156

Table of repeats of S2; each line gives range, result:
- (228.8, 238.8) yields 1.15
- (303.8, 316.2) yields 0.73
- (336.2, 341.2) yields 1.28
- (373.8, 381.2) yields 1.12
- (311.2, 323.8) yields 0.504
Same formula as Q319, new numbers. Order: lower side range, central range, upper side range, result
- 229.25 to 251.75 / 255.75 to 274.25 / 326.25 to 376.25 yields 0.82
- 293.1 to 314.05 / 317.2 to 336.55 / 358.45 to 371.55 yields 5.12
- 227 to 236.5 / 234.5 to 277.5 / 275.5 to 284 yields 2.07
